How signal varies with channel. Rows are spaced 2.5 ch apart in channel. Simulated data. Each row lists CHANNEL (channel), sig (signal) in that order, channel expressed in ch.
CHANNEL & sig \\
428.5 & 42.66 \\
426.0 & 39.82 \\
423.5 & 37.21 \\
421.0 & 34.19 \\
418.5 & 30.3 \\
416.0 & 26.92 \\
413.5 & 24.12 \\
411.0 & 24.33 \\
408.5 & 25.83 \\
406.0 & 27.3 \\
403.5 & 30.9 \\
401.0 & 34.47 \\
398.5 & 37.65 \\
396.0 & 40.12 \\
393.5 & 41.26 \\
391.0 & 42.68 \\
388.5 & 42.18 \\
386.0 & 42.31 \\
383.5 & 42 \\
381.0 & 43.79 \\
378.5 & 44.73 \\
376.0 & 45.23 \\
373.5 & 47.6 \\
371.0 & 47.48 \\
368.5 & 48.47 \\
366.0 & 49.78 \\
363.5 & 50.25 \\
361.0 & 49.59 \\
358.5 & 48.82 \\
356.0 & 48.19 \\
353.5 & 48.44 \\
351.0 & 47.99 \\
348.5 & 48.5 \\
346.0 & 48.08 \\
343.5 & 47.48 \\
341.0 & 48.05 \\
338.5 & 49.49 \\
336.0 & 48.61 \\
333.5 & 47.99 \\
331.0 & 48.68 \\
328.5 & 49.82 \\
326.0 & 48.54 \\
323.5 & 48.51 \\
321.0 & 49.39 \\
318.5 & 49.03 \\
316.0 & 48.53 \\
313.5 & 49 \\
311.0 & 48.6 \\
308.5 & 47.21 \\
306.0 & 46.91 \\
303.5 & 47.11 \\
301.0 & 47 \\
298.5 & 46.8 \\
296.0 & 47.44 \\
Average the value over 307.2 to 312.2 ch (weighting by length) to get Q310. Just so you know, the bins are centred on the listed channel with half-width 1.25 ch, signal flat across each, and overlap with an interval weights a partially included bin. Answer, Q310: 47.9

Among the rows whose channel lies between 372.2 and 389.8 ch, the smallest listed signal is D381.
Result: 42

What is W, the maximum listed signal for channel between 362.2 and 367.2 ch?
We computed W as 50.25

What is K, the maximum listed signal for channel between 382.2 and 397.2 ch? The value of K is 42.68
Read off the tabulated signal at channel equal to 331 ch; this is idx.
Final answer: 48.68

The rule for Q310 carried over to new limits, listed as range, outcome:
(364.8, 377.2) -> 47.7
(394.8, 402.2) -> 37.4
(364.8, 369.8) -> 49.1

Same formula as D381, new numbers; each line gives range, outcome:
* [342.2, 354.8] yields 47.48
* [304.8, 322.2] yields 46.91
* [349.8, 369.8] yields 47.99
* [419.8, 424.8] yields 34.19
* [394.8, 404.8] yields 30.9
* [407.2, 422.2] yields 24.12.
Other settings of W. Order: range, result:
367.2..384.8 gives 48.47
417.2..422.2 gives 34.19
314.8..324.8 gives 49.39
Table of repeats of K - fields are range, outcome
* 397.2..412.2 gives 37.65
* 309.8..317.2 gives 49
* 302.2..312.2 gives 48.6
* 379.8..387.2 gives 43.79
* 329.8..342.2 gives 49.49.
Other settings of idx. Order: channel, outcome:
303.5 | 47.11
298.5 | 46.8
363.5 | 50.25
